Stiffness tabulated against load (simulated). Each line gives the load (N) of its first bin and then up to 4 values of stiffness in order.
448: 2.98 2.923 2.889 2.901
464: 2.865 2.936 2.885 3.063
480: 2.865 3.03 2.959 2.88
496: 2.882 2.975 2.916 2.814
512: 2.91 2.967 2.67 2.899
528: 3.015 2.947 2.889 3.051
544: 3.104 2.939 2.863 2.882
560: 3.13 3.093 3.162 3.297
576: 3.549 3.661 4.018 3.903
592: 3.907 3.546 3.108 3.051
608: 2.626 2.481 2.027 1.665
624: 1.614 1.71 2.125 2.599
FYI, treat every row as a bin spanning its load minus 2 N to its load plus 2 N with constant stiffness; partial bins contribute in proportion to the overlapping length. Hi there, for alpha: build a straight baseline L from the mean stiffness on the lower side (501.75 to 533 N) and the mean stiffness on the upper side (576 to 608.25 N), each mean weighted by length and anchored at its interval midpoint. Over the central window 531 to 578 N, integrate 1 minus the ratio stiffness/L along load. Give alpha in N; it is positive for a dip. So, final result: 1.90 N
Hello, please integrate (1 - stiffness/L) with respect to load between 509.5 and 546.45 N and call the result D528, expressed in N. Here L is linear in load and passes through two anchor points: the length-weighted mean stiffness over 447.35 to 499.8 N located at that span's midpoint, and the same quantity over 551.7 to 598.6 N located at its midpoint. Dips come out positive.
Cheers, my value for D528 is 3.0 N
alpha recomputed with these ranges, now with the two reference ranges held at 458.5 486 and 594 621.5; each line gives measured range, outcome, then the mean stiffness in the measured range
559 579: -3.9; 3.27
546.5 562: -1.0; 2.95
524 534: -0.5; 2.96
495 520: -0.2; 2.89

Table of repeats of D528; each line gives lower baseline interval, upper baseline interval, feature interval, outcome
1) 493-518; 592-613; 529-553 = -0.01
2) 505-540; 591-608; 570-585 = -2.04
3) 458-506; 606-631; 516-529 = -1.00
